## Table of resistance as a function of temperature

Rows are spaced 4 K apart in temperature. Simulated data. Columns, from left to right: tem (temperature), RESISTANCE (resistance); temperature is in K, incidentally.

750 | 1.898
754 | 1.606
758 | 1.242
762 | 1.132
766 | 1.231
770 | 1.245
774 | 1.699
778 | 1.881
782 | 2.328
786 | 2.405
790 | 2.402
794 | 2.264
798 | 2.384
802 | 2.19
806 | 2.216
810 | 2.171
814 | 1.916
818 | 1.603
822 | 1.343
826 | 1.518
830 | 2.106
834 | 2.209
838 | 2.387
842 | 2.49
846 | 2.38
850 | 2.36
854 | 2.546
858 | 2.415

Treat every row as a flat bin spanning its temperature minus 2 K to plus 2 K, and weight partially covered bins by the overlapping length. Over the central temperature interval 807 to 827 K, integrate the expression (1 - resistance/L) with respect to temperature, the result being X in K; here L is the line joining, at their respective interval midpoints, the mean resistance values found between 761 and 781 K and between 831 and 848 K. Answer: 3.0 K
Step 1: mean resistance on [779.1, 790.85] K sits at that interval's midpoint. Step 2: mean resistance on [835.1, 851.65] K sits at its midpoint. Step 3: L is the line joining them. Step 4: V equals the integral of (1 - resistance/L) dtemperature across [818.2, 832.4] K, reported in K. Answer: 4.3 K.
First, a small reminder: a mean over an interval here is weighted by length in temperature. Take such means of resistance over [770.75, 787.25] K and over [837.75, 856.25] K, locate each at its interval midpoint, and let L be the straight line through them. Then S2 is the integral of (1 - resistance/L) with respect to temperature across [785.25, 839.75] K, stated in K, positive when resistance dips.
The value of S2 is 3.3 K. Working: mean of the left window 2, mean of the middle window 2.07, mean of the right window 2.44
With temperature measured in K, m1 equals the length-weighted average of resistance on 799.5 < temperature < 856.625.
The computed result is 2.11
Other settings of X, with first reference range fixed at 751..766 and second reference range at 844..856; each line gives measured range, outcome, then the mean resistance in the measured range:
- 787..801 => -4.6 K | 2.34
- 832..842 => -0.3 K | 2.34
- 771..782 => -1.9 K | 1.84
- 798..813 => -2.4 K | 2.2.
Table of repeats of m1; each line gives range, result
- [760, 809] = 1.95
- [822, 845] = 2.08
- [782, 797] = 2.35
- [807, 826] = 1.76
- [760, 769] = 1.19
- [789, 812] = 2.27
